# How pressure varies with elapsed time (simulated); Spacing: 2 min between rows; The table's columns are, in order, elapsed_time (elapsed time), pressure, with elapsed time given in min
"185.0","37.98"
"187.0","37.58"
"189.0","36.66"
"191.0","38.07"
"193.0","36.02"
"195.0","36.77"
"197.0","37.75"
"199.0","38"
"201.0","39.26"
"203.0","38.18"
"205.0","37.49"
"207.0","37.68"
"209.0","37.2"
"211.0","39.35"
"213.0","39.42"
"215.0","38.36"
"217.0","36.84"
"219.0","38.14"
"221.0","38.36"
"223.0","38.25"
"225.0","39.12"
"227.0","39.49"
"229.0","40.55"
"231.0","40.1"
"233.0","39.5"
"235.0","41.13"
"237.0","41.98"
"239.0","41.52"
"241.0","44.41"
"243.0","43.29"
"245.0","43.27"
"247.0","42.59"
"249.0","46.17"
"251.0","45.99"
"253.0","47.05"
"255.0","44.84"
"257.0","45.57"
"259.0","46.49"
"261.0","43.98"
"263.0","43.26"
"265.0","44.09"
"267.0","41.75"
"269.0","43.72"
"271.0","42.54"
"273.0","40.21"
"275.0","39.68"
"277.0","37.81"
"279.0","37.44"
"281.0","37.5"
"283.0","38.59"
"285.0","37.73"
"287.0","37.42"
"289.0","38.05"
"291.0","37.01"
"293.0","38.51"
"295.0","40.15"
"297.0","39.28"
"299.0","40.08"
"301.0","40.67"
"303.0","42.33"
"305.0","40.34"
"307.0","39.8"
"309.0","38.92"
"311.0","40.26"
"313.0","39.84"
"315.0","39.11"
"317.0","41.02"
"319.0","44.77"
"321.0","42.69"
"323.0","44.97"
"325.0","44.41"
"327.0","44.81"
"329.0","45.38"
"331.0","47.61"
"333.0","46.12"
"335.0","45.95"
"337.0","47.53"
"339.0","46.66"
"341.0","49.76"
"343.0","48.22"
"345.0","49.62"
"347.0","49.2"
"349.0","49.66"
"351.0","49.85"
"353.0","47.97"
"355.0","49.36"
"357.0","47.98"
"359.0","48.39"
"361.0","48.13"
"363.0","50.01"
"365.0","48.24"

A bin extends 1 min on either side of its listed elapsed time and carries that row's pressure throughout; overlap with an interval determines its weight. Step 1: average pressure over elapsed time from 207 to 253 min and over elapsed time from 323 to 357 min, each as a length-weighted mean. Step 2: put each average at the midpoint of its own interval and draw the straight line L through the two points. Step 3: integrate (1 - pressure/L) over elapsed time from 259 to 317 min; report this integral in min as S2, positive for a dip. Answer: 5.5 min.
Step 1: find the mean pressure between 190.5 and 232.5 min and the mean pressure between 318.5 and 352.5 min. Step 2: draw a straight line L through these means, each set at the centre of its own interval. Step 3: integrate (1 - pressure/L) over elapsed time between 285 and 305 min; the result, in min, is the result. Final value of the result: 2.2 min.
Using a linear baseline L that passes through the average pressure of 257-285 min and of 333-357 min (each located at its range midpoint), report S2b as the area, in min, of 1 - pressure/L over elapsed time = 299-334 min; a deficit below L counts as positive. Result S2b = 2.5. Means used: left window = 41.3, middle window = 42.5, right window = 48.4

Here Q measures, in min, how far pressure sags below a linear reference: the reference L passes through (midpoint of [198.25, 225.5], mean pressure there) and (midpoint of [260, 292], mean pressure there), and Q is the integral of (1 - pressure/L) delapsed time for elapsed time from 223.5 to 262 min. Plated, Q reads -3.8 min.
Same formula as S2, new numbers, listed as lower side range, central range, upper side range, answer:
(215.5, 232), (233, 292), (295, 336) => -2.30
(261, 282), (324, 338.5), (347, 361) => 0.21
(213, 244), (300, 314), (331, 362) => 1.60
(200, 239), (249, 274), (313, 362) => -1.52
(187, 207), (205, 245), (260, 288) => -1.17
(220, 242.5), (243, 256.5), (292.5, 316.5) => -1.52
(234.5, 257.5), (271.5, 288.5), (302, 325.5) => 1.72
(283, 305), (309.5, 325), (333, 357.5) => 0.53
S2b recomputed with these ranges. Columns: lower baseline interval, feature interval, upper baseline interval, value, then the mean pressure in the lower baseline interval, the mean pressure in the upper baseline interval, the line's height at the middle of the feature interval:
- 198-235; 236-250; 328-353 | -0.91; 38.7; 48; 40.7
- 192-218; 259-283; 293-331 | -0.60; 37.9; 41.7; 40.2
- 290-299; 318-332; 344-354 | -0.08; 38.9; 49.3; 44.7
